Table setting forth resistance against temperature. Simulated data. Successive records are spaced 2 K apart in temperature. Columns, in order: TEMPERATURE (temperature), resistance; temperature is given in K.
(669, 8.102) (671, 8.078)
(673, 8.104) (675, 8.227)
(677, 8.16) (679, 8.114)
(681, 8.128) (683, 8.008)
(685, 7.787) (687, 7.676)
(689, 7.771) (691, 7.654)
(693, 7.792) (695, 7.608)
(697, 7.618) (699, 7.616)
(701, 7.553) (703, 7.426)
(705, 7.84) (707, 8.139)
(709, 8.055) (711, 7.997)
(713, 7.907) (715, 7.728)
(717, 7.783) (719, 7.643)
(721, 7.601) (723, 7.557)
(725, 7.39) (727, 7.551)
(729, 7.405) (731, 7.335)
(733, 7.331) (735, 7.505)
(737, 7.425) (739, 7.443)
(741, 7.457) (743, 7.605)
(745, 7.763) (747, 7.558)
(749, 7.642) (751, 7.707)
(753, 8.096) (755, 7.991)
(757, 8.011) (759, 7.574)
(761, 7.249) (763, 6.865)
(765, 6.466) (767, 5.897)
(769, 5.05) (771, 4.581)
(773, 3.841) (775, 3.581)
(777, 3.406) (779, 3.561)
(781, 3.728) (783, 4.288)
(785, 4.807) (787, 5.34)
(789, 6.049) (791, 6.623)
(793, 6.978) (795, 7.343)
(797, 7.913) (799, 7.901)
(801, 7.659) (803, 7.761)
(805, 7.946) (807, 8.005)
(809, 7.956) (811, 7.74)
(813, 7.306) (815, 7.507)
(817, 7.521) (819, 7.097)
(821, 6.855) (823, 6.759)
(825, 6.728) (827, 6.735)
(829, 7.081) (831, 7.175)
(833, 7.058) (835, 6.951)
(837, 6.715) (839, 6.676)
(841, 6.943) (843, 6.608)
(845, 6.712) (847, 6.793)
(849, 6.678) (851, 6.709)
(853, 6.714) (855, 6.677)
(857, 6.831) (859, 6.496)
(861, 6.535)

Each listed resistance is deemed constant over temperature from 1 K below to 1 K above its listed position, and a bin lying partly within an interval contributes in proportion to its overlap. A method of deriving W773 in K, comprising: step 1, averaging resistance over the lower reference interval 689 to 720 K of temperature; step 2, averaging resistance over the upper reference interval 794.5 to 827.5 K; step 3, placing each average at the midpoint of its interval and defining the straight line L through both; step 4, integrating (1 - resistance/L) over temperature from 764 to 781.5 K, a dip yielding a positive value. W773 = 7.2 K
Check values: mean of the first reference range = 7.76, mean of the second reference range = 7.47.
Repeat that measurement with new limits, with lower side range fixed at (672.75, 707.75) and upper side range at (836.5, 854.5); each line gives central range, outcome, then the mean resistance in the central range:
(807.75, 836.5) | -1.2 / 7.18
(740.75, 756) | -0.7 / 7.74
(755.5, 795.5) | 9.2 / 5.57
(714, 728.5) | 0.0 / 7.6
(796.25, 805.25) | -1.0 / 7.82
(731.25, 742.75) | 0.1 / 7.44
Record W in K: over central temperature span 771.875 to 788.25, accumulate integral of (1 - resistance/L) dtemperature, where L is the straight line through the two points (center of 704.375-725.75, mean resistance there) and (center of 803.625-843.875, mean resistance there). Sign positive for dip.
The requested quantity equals 7.3 K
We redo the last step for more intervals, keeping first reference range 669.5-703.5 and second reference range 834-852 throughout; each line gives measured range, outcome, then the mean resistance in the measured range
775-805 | 4.9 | 5.94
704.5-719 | -0.4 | 7.9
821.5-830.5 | 0.0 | 6.85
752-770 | 0.8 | 7.02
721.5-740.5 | 0.2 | 7.44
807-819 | -1.1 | 7.6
